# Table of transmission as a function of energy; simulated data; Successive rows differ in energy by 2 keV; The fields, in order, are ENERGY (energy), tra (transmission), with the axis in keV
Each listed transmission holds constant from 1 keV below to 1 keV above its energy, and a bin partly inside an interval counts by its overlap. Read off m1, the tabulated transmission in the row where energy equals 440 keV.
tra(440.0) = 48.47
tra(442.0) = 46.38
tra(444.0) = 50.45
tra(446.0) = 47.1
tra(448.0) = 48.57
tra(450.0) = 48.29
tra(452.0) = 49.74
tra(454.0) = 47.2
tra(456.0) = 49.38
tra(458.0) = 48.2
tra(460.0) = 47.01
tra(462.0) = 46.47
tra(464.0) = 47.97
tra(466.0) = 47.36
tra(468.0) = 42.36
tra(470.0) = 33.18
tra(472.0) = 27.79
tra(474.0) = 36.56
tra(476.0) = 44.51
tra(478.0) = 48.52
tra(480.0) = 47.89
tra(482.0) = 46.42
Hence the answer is 48.47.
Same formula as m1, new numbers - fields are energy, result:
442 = 46.38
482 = 46.42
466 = 47.36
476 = 44.51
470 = 33.18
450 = 48.29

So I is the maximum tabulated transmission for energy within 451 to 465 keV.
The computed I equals 49.74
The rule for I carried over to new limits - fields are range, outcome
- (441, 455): 50.45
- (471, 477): 44.51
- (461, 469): 47.97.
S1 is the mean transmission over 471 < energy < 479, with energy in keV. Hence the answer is 39.3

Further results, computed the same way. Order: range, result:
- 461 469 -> 46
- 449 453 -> 49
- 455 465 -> 47.8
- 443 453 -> 48.8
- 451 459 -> 48.6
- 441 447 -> 48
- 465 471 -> 41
